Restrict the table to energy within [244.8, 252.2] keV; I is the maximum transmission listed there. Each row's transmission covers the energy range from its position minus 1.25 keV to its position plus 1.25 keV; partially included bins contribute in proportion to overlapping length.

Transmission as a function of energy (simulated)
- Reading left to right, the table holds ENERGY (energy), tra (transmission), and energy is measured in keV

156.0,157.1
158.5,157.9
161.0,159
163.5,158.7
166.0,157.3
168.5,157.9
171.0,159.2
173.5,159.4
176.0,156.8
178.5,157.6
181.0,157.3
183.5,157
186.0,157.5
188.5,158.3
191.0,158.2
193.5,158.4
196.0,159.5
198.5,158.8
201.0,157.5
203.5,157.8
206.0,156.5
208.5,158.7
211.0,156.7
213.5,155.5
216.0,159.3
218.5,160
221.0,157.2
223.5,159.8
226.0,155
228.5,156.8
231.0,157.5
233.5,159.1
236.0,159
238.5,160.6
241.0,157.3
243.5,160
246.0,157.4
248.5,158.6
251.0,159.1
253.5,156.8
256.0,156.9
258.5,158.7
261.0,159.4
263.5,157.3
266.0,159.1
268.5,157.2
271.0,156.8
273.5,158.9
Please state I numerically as 159.1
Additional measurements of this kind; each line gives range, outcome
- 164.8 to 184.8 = 159.4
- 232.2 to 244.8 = 160.6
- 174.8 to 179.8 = 157.6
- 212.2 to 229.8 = 160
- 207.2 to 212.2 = 158.7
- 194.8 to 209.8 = 159.5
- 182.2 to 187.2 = 157.5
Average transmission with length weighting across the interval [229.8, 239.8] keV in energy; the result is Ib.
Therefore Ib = 159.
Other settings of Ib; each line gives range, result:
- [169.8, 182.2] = 158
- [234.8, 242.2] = 159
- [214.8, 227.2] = 158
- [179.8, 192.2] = 158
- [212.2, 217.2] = 157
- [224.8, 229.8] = 156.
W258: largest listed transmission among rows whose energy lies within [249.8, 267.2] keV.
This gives 159.4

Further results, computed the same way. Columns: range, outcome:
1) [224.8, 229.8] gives 156.8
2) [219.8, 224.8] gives 159.8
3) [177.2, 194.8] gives 158.4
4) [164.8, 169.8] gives 157.9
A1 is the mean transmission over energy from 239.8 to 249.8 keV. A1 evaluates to 158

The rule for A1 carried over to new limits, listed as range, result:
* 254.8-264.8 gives 158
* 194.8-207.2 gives 158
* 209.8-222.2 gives 158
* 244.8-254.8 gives 158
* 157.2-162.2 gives 158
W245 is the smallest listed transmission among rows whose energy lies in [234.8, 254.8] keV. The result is 156.8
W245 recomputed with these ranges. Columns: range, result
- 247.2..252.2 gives 158.6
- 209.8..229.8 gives 155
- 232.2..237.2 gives 159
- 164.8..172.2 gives 157.3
